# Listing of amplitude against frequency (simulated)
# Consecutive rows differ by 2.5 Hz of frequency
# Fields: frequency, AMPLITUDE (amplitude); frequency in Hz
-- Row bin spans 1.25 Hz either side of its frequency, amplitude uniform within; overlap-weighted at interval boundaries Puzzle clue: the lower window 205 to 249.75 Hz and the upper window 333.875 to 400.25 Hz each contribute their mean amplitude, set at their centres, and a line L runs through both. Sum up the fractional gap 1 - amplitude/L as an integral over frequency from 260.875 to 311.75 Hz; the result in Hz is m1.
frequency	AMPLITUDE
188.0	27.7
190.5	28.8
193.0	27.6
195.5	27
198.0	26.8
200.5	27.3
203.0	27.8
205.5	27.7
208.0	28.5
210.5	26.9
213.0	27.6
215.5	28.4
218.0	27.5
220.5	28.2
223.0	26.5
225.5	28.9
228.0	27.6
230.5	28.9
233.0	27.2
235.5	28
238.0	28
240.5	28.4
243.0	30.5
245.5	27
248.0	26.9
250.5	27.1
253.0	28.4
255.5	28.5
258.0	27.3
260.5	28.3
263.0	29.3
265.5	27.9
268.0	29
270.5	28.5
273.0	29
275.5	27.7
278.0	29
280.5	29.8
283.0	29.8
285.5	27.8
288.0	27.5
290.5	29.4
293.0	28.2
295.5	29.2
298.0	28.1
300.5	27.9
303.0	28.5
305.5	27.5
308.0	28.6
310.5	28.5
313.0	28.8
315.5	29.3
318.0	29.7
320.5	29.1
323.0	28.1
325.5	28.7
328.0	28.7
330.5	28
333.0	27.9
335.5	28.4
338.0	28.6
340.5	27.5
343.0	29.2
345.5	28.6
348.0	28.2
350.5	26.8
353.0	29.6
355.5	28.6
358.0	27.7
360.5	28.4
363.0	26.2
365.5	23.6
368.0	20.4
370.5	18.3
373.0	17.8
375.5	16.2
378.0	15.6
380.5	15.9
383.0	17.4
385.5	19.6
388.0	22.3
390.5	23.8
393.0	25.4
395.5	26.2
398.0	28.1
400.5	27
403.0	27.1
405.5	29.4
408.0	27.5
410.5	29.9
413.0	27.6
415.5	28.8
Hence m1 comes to -4.2 Hz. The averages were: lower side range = 27.9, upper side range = 24.2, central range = 28.6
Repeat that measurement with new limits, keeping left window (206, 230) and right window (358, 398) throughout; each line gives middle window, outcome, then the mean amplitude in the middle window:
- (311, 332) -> -4.4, 28.8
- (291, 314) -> -3.6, 28.4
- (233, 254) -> -0.9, 28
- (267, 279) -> -1.4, 28.6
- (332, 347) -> -3.5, 28.4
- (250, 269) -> -1.5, 28.3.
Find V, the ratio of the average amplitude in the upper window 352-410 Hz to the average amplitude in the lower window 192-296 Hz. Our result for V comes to 0.8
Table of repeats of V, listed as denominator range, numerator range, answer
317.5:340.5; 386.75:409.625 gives 0.93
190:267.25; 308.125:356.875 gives 1.02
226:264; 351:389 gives 0.78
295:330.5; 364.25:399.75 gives 0.73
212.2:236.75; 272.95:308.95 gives 1.02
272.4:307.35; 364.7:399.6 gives 0.73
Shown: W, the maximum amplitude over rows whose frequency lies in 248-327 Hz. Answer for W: 29.8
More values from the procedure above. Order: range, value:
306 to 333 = 29.7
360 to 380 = 28.4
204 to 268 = 30.5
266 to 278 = 29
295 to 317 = 29.3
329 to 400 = 29.6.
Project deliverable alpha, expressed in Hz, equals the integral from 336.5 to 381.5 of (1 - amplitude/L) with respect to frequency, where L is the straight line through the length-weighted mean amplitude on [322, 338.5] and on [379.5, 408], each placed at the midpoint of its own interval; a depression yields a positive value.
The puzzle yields 3.7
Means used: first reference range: 28.3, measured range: 24.4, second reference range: 24.1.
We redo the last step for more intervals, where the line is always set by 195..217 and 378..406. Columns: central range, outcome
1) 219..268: -2.49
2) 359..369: -0.36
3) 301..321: -2.81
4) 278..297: -2.30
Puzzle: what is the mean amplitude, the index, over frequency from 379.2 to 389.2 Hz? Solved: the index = 18.8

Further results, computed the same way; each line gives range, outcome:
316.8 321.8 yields 29.4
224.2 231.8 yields 28.4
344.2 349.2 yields 28.4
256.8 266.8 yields 28.2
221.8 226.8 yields 27.7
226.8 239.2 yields 27.9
